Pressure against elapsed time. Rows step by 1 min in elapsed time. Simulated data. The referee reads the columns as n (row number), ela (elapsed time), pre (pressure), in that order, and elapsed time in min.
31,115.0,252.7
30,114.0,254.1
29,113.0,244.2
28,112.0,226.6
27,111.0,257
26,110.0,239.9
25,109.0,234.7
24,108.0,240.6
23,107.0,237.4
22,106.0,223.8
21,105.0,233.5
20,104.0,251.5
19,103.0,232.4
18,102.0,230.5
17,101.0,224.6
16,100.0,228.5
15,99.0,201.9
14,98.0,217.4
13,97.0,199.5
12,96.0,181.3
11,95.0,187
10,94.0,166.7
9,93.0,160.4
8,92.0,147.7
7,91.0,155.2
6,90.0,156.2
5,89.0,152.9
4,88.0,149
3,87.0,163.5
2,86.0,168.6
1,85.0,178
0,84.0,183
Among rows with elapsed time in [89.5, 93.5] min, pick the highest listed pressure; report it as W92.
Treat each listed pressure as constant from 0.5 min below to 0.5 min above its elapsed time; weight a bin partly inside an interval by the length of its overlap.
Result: 160.4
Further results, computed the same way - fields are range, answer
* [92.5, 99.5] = 217.4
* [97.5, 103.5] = 232.4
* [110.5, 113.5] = 257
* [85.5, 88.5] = 168.6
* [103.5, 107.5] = 251.5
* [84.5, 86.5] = 178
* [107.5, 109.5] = 240.6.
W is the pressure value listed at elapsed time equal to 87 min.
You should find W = 163.5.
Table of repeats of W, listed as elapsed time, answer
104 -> 251.5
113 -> 244.2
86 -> 168.6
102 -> 230.5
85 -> 178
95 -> 187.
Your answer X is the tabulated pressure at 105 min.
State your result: 233.5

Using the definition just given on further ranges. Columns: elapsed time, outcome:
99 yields 201.9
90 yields 156.2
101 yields 224.6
